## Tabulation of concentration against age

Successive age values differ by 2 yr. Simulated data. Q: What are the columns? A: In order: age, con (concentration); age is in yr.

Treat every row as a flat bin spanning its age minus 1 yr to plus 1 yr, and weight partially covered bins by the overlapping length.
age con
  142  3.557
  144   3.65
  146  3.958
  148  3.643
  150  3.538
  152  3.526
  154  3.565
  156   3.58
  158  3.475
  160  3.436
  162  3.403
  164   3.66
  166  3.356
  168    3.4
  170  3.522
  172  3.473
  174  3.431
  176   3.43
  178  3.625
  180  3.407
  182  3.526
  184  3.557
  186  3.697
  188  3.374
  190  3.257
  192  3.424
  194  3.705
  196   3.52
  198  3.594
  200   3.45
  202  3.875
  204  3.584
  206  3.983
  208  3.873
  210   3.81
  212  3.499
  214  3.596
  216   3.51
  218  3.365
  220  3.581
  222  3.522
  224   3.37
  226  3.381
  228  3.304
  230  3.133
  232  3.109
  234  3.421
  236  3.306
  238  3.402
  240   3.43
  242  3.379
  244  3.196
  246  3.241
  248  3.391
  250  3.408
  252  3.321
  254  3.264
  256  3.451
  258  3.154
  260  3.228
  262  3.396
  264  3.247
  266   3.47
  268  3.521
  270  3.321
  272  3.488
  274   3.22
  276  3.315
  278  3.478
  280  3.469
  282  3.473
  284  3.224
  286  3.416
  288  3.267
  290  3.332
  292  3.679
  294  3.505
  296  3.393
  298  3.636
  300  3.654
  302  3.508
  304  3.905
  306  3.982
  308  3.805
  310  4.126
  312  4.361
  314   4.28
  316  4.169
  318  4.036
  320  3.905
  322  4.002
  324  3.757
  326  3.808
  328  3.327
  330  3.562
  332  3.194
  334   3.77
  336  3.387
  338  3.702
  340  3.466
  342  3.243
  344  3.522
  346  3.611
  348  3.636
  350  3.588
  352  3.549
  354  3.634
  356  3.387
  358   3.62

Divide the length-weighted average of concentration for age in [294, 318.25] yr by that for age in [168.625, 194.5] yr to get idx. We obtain 1.11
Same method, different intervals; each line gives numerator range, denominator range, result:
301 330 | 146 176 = 1.11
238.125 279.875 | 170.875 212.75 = 0.94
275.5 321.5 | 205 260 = 1.08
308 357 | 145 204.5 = 1.05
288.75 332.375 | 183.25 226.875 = 1.06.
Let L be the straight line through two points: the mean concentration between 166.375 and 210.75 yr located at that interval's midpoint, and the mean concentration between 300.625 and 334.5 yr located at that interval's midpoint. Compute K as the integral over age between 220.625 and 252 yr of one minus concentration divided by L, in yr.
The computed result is 2.9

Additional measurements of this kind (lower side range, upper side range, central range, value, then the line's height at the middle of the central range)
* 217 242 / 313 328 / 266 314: 2.2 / 3.75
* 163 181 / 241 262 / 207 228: -1.0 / 3.38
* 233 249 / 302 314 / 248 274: 1.4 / 3.54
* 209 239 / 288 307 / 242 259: 0.9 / 3.49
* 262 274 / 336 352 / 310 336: -2.6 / 3.49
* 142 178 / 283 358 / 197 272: 3.3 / 3.59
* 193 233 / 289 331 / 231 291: 5.3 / 3.67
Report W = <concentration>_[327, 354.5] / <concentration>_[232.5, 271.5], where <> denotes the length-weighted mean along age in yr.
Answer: 1.05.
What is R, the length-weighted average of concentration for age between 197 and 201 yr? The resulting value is 3.52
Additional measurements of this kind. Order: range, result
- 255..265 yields 3.3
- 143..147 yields 3.8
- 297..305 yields 3.68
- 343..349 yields 3.59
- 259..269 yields 3.37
